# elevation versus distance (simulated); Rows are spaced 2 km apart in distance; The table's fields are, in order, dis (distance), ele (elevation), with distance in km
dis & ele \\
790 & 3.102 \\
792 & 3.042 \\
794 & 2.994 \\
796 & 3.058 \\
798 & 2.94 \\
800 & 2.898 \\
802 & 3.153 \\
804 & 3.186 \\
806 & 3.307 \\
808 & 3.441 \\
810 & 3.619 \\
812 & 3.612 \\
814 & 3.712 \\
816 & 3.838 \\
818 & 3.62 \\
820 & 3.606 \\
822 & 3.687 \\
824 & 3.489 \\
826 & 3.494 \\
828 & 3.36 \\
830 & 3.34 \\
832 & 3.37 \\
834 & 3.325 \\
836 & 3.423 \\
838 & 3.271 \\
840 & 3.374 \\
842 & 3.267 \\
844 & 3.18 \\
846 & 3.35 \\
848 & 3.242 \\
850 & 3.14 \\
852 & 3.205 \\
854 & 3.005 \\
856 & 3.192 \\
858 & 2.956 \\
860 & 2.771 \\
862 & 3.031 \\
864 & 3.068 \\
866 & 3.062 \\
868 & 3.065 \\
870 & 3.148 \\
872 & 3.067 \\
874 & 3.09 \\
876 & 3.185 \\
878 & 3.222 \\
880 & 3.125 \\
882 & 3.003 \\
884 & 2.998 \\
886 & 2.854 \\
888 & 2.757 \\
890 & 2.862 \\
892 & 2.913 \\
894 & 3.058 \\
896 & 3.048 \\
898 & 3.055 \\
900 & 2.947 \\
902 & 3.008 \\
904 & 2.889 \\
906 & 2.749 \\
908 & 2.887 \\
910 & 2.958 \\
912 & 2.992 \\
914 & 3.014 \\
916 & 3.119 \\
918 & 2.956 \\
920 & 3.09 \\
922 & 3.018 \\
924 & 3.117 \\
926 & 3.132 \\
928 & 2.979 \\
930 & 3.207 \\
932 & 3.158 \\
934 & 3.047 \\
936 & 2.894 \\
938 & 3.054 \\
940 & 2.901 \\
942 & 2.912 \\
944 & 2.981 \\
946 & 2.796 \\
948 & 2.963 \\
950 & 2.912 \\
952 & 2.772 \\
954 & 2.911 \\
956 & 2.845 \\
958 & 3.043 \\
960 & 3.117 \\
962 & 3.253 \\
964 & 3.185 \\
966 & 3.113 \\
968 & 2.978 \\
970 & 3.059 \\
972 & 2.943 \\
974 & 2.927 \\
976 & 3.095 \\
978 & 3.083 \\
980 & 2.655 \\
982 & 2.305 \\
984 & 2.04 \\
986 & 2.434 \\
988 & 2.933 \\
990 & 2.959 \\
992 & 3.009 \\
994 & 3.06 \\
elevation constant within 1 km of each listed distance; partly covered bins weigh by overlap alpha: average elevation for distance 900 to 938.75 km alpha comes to 3.01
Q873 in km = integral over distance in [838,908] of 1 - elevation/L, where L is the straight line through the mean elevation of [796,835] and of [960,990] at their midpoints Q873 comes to 3.5 km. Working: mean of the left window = 3.41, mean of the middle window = 3.06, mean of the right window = 2.87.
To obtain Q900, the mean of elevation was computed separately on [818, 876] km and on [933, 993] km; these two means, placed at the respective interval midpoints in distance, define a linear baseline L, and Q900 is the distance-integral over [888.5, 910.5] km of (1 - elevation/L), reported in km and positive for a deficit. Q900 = 1.1 km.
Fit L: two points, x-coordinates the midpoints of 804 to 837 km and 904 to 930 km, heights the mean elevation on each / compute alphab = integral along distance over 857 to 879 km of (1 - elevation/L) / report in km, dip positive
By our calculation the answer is 1.3 km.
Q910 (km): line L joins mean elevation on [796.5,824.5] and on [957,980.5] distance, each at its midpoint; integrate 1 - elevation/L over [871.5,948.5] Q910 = 4.5 km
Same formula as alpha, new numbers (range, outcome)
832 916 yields 3.07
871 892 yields 3.01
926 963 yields 2.99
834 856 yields 3.25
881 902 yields 2.95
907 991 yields 2.95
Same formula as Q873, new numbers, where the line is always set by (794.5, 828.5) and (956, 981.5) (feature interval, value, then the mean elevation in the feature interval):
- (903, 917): 0.96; 2.94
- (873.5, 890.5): 1.16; 3.01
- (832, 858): 0.65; 3.24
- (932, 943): 0.41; 2.98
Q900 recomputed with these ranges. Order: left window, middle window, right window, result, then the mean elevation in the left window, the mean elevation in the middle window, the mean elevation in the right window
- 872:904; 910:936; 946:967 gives -0.5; 3.01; 3.06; 3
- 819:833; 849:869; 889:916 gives 1.3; 3.48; 3.05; 2.96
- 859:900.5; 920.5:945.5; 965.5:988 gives -1.2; 3.02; 3.03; 2.78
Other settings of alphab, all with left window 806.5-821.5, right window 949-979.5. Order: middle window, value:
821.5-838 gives 0.7 km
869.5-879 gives 0.7 km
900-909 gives 1.0 km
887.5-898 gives 1.1 km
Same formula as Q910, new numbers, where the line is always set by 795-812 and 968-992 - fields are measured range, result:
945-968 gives -1.2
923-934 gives -0.7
